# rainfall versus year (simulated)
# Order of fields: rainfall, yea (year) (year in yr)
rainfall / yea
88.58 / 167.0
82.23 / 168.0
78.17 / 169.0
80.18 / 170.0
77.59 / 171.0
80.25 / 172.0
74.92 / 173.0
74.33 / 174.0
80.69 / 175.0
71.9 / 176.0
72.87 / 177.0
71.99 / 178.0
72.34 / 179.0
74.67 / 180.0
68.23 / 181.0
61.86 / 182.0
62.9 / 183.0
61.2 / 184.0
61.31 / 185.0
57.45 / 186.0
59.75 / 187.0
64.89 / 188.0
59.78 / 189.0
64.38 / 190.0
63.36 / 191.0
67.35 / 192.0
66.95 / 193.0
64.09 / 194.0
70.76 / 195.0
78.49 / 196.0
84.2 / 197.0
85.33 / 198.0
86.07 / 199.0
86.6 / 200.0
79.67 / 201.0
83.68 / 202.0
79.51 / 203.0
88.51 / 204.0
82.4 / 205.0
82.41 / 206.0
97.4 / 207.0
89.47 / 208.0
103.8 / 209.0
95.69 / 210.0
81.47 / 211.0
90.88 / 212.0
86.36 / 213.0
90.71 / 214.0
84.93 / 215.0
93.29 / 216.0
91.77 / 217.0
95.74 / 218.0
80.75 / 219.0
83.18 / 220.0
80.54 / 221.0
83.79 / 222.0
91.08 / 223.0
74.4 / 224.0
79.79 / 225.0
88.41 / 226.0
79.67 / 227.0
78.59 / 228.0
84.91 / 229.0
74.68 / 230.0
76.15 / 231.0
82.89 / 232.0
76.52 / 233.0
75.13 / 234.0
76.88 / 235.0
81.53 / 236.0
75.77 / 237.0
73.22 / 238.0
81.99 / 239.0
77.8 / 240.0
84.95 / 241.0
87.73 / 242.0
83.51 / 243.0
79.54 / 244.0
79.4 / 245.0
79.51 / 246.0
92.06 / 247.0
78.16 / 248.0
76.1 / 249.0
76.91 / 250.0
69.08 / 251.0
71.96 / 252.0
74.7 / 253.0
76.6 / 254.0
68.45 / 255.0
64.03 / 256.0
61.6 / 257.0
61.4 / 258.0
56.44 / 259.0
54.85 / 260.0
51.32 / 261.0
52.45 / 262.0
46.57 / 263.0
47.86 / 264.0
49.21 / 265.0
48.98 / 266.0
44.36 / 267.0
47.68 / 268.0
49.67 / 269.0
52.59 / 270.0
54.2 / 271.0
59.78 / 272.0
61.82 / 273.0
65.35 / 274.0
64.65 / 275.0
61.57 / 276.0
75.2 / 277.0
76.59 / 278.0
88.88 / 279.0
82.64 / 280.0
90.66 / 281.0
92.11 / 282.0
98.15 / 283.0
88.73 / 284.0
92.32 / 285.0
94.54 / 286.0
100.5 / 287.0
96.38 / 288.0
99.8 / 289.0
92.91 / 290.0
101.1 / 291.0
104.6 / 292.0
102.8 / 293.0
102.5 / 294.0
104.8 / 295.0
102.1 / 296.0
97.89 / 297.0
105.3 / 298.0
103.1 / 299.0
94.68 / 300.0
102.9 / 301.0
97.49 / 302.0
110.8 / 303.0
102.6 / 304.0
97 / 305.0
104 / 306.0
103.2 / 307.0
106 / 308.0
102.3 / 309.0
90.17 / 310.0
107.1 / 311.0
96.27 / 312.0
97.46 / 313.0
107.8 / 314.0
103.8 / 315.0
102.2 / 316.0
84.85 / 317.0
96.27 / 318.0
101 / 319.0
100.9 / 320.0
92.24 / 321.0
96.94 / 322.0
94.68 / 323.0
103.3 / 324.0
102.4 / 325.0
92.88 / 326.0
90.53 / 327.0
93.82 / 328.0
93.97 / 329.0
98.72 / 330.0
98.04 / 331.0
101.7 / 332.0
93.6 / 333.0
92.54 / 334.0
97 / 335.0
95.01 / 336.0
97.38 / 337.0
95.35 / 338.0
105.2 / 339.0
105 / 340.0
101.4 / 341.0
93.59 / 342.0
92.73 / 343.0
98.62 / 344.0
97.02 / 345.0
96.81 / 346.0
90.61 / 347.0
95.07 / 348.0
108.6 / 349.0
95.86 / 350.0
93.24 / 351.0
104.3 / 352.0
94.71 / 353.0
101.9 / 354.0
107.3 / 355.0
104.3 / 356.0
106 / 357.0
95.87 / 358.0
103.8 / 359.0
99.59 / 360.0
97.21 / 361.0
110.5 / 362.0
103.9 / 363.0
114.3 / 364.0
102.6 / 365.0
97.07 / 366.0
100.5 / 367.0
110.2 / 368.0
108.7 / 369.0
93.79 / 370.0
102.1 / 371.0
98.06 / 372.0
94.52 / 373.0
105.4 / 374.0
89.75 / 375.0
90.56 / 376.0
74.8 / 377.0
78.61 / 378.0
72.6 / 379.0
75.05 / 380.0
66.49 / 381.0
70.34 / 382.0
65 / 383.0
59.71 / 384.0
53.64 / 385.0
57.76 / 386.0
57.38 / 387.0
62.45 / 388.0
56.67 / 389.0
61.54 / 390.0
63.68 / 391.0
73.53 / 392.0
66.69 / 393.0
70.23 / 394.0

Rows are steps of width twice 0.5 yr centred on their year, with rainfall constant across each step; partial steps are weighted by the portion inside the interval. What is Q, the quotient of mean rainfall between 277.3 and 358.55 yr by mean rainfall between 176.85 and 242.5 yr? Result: 1.25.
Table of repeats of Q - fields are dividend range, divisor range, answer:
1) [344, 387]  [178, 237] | 1.17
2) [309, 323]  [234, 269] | 1.44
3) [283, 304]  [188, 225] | 1.21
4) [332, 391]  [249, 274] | 1.55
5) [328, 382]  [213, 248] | 1.17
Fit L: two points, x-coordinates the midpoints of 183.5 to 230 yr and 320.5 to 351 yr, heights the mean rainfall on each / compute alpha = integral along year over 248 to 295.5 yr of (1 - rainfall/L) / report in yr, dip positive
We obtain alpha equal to 8.2 yr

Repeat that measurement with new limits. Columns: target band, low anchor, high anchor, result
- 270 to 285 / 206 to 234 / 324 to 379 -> 2.6 yr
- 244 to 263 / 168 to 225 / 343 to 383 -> 3.4 yr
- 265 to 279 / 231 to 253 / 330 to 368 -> 4.2 yr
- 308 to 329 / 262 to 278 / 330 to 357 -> -3.6 yr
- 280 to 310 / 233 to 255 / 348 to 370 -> -3.4 yr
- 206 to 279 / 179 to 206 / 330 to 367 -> 5.1 yr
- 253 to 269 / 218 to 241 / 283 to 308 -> 6.0 yr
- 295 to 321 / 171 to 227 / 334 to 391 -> -4.2 yr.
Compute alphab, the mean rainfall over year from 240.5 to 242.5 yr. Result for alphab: 86.3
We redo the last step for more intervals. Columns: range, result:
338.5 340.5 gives 105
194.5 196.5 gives 74.6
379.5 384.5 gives 67.3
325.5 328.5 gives 92.4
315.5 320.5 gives 97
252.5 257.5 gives 69.1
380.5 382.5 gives 68.4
